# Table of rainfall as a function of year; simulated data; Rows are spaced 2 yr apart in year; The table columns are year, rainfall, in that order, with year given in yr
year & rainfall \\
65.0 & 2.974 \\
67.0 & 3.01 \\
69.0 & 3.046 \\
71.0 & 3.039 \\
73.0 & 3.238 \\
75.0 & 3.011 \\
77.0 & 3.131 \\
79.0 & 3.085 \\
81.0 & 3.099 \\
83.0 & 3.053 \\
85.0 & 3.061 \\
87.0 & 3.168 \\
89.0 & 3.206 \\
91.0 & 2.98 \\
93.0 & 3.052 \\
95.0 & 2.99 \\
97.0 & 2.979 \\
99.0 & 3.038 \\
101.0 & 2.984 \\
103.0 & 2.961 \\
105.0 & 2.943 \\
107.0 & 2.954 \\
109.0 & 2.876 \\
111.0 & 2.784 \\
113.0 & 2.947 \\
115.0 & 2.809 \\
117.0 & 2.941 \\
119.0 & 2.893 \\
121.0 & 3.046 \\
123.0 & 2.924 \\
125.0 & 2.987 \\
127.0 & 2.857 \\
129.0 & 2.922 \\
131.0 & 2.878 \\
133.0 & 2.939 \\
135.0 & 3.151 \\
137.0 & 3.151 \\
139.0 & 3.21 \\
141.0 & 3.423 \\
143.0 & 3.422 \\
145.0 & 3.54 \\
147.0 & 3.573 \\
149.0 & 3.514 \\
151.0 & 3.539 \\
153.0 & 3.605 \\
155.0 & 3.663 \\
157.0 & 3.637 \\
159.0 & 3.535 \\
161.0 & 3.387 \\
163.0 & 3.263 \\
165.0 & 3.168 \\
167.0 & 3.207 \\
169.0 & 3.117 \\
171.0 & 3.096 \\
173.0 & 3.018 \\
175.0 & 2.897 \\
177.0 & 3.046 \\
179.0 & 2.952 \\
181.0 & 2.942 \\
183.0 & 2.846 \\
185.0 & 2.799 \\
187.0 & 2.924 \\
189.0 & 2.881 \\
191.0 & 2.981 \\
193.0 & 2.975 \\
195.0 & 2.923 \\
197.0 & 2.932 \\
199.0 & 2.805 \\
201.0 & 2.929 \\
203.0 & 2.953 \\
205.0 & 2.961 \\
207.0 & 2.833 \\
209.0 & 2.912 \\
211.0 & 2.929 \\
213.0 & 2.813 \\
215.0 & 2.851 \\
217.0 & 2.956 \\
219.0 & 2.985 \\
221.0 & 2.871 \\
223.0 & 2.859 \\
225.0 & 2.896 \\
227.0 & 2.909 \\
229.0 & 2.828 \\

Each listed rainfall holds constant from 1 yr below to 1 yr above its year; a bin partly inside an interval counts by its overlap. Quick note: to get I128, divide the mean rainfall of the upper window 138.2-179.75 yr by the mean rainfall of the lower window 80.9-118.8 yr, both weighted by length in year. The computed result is 1.11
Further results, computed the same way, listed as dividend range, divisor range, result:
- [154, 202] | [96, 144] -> 1.03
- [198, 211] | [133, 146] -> 0.88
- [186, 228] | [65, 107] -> 0.95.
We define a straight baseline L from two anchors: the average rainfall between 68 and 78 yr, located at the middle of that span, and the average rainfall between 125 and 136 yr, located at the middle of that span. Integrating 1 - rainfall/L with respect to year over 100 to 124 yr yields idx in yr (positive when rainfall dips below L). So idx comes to 0.6 yr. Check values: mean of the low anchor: 3.09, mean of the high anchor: 2.95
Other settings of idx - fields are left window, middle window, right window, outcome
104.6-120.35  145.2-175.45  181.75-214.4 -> -4.8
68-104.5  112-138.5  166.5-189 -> 0.5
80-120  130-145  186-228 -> -1.2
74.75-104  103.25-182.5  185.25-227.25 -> -4.2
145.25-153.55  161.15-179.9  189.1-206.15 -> 1.0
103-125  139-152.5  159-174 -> -1.7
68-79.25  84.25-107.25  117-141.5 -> 0.3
